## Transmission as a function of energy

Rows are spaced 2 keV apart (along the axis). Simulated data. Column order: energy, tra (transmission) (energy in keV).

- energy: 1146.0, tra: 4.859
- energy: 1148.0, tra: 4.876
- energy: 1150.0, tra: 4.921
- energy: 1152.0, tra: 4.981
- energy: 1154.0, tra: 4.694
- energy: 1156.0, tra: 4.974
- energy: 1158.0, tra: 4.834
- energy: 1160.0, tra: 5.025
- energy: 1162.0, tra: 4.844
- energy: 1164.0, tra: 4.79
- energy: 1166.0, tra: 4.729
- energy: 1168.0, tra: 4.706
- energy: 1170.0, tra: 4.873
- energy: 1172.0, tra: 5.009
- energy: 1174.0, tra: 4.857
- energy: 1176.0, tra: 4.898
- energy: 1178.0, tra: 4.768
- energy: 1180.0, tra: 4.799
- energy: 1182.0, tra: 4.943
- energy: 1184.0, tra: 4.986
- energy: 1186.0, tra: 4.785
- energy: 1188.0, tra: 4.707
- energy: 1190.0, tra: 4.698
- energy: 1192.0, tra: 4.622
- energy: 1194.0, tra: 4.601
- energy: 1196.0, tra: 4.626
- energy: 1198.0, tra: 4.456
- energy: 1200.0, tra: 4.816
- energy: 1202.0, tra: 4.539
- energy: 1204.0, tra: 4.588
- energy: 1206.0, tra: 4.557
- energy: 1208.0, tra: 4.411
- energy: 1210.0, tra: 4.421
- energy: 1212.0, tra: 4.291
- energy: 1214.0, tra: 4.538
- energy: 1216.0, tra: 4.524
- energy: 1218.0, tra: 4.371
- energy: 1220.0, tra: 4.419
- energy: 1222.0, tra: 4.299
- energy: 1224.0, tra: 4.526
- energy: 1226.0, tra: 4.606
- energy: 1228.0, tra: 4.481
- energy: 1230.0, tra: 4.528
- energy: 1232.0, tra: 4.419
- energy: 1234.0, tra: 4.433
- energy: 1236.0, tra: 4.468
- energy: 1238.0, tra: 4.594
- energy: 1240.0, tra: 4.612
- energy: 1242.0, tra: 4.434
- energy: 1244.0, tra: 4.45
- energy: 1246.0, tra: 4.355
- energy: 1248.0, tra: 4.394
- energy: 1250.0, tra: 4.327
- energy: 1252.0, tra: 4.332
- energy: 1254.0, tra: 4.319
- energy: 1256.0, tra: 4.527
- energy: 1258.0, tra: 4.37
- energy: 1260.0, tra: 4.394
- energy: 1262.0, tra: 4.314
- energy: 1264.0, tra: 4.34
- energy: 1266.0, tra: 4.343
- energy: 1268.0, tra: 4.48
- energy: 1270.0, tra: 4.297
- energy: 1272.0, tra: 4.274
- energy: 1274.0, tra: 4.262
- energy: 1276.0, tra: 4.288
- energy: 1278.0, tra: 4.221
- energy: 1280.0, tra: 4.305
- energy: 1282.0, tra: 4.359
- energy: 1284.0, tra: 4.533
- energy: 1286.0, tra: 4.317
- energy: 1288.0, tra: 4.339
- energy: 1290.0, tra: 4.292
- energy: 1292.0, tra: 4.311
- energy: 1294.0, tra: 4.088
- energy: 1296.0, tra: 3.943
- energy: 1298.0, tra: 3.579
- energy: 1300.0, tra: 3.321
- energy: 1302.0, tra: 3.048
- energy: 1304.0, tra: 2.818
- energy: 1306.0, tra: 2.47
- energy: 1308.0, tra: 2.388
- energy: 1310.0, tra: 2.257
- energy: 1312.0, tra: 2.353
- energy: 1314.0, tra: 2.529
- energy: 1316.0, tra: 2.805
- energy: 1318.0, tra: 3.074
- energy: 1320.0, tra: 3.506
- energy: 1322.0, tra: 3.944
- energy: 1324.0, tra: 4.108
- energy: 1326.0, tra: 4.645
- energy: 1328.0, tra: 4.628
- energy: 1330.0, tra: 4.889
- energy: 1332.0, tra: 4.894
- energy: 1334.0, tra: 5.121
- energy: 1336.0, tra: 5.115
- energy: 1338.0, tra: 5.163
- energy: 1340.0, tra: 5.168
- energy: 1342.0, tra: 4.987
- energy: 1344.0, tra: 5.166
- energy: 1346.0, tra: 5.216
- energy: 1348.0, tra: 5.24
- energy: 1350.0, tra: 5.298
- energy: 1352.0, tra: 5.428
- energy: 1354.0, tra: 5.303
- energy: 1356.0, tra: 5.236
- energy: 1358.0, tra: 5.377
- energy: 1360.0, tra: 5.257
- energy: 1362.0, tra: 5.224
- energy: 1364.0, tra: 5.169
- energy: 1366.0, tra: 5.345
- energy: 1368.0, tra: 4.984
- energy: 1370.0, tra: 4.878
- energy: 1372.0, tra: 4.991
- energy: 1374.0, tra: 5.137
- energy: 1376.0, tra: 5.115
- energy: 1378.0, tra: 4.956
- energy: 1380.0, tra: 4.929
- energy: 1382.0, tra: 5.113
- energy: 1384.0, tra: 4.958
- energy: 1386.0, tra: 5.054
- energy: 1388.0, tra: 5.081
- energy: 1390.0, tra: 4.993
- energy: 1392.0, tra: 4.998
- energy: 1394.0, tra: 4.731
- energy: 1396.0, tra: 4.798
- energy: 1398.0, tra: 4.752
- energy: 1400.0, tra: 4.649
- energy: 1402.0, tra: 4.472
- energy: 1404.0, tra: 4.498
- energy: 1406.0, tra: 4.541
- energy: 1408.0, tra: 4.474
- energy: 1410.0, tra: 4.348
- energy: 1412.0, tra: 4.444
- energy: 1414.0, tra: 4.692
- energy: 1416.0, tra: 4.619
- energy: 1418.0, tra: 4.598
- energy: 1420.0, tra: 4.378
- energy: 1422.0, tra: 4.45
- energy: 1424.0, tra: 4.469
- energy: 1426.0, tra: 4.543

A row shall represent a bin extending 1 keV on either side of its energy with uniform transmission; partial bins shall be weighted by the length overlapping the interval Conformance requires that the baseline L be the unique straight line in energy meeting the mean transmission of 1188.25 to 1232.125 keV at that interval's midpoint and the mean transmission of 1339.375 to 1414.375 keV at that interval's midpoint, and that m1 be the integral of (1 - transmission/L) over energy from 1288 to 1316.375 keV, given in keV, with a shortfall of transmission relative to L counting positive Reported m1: 9.3 keV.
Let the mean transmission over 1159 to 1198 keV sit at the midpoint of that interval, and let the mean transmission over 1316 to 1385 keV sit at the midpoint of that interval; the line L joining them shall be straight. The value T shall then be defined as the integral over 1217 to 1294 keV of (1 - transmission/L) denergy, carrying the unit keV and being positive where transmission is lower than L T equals 7.18 keV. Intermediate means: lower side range 4.79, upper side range 4.9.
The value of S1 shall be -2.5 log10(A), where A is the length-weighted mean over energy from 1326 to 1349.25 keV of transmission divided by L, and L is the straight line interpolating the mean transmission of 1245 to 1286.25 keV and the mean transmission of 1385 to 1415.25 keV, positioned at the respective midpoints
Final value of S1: -0.113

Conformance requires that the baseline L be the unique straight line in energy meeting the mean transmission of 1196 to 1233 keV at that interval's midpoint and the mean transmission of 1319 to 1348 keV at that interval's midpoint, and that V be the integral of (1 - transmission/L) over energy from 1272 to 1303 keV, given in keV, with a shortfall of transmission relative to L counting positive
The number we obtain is 3.82 keV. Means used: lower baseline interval 4.49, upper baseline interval 4.77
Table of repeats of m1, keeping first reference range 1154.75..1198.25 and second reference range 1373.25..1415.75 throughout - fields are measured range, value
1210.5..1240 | 2.04 keV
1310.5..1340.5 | 4.47 keV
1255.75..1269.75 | 1.21 keV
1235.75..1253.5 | 1.34 keV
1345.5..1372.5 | -2.37 keV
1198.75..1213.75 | 0.88 keV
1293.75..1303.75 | 2.70 keV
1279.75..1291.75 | 1.10 keV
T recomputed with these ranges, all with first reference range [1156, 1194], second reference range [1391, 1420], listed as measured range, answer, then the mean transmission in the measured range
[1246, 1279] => 2.8 keV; 4.34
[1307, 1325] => 6.5 keV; 3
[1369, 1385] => -1.3 keV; 5.01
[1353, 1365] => -1.6 keV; 5.26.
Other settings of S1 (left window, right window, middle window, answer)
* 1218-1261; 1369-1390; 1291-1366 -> 0.14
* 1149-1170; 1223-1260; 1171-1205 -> -0.01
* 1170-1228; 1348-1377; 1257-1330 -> 0.28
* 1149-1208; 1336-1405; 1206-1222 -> 0.09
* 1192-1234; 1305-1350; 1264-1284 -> -0.01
